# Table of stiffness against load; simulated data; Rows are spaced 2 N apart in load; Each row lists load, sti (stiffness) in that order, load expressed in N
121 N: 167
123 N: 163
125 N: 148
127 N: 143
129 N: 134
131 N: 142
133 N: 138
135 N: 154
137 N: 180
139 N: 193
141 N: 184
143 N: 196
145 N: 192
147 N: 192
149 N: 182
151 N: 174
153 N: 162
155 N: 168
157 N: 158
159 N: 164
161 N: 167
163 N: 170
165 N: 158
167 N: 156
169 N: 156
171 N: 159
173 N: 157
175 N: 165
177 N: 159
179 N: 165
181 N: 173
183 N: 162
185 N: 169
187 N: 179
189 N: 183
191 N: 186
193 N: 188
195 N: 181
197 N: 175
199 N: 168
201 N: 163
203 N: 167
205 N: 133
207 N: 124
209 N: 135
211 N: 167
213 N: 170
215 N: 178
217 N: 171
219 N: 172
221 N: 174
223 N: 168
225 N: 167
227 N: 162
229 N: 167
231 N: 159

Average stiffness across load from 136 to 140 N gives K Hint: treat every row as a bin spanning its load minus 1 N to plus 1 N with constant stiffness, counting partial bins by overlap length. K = 186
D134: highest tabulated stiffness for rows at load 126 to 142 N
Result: 193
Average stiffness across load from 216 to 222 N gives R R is 172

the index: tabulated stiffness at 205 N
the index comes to 133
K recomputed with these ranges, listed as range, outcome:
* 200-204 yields 165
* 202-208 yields 141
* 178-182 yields 169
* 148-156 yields 172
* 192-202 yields 175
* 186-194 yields 184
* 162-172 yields 160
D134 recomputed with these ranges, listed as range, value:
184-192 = 186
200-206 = 167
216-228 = 174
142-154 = 196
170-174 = 159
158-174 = 170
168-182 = 173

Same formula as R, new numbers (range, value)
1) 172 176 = 161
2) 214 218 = 174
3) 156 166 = 163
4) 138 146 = 191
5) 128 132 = 138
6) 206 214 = 149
